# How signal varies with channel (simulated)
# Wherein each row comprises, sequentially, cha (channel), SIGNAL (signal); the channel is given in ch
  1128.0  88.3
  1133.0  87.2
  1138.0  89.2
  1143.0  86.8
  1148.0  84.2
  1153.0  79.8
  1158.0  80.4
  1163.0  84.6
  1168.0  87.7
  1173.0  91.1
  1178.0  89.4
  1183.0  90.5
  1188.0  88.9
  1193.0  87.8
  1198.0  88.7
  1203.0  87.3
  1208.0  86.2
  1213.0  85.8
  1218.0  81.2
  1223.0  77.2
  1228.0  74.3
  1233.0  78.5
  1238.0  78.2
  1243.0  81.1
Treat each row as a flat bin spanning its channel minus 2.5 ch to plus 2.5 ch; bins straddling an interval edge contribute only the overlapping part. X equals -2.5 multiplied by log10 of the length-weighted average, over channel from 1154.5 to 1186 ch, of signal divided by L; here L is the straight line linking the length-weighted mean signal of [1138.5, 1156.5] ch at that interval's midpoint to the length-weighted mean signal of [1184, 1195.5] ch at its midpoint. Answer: -0.007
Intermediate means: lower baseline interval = 84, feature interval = 87.1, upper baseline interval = 88.6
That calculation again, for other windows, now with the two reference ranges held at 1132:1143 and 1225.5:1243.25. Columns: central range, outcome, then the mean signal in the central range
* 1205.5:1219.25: -0.06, 84.7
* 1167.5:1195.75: -0.08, 89.3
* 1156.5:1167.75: 0.02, 83.7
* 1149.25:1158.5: 0.07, 80.6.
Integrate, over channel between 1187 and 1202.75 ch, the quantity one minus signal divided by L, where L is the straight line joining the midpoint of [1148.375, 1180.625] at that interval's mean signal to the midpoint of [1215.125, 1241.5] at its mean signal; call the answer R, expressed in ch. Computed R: -1.2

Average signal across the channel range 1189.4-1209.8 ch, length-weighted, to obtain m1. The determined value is 87.6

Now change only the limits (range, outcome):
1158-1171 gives 85.2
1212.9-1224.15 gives 81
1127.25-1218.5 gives 86.7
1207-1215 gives 86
